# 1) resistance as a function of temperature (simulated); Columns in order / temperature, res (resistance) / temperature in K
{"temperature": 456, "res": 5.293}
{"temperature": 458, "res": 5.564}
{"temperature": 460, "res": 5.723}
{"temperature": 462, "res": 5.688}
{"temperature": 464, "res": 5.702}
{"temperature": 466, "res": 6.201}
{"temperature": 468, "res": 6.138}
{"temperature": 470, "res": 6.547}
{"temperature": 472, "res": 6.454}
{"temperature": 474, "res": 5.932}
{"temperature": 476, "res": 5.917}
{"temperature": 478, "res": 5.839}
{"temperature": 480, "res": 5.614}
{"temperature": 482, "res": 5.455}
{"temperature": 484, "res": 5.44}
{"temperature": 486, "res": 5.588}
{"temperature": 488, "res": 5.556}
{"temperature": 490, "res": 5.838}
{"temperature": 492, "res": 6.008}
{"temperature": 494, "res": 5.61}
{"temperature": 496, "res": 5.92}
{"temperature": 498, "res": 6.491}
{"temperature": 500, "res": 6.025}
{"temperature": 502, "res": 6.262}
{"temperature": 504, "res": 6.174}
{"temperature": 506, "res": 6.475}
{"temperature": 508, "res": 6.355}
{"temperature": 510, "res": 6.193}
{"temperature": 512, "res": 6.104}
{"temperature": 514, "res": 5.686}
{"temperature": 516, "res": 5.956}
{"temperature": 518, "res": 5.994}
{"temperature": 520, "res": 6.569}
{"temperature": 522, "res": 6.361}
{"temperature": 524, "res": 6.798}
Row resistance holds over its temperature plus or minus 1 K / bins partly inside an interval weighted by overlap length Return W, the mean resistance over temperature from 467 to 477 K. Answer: 6.2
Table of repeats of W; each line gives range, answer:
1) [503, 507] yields 6.32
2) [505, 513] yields 6.28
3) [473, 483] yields 5.75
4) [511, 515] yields 5.89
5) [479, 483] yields 5.53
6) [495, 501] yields 6.15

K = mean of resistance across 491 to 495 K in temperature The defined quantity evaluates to 5.81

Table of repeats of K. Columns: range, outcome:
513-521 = 6.05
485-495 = 5.72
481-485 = 5.45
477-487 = 5.59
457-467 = 5.78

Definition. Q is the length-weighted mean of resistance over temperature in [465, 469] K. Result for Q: 6.17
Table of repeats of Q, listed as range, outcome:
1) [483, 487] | 5.51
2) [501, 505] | 6.22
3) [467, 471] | 6.34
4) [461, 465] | 5.7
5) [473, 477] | 5.92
